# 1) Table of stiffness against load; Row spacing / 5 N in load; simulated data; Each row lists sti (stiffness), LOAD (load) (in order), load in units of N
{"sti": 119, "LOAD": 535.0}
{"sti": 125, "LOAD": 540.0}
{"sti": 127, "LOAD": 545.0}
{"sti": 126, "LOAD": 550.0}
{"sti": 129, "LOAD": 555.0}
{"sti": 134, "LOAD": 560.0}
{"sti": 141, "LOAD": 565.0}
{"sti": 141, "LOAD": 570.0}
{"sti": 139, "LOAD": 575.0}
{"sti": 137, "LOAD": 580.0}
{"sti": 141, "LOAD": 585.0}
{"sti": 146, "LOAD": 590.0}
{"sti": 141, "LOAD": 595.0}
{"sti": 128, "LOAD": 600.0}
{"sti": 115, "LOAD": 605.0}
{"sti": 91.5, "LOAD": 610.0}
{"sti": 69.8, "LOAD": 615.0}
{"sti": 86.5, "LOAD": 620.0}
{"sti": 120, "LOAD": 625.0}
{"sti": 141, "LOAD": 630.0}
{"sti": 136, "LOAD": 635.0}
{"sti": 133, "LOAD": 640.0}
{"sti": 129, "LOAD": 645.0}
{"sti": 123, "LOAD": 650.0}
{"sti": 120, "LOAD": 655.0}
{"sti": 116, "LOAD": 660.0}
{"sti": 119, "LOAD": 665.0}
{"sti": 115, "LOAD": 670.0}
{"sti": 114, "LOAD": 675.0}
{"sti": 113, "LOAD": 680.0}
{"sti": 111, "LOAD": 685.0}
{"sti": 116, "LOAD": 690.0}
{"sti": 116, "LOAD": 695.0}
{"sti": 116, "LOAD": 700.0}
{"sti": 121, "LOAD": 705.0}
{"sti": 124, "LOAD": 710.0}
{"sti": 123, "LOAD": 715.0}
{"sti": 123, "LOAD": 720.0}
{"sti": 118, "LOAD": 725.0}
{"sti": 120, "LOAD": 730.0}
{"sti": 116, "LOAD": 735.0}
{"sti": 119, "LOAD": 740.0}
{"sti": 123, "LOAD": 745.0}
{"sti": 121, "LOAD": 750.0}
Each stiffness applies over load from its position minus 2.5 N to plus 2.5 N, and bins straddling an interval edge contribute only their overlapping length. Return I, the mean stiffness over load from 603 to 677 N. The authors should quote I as 115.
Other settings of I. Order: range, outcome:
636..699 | 119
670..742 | 118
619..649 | 126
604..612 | 102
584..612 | 127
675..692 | 113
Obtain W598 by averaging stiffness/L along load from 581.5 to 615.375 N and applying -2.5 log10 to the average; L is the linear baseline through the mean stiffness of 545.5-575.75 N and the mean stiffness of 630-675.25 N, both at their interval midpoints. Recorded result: 0.07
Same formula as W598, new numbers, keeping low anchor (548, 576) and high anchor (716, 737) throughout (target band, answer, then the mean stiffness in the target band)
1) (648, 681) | 0.07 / 117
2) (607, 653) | 0.12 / 114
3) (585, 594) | -0.09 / 144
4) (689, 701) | 0.06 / 116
